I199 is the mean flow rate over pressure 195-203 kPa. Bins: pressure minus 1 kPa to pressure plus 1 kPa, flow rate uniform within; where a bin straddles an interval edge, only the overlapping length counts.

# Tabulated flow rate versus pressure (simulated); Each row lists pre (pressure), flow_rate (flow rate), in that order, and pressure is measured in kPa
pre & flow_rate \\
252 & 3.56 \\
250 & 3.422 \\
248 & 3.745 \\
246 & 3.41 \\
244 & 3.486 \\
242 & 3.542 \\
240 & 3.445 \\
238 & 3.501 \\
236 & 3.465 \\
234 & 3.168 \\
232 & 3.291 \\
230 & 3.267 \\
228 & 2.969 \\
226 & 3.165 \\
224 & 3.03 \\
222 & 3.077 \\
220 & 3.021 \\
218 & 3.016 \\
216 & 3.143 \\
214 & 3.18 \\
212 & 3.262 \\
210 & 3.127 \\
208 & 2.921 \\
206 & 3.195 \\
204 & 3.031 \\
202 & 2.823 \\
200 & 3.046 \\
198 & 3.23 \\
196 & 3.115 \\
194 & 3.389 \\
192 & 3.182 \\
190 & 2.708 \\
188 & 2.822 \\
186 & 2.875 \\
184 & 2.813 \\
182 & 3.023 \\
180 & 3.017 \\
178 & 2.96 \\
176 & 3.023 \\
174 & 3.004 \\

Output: 3.05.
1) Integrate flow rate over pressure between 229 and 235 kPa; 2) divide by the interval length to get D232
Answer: 3.24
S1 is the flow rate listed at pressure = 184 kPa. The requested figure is 2.813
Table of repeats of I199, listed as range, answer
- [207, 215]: 3.12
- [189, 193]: 2.95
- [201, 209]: 2.99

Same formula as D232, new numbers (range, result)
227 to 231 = 3.12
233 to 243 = 3.42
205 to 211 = 3.08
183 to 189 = 2.84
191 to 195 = 3.29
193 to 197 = 3.25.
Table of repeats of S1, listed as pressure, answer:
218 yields 3.016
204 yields 3.031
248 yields 3.745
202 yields 2.823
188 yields 2.822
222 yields 3.077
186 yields 2.875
